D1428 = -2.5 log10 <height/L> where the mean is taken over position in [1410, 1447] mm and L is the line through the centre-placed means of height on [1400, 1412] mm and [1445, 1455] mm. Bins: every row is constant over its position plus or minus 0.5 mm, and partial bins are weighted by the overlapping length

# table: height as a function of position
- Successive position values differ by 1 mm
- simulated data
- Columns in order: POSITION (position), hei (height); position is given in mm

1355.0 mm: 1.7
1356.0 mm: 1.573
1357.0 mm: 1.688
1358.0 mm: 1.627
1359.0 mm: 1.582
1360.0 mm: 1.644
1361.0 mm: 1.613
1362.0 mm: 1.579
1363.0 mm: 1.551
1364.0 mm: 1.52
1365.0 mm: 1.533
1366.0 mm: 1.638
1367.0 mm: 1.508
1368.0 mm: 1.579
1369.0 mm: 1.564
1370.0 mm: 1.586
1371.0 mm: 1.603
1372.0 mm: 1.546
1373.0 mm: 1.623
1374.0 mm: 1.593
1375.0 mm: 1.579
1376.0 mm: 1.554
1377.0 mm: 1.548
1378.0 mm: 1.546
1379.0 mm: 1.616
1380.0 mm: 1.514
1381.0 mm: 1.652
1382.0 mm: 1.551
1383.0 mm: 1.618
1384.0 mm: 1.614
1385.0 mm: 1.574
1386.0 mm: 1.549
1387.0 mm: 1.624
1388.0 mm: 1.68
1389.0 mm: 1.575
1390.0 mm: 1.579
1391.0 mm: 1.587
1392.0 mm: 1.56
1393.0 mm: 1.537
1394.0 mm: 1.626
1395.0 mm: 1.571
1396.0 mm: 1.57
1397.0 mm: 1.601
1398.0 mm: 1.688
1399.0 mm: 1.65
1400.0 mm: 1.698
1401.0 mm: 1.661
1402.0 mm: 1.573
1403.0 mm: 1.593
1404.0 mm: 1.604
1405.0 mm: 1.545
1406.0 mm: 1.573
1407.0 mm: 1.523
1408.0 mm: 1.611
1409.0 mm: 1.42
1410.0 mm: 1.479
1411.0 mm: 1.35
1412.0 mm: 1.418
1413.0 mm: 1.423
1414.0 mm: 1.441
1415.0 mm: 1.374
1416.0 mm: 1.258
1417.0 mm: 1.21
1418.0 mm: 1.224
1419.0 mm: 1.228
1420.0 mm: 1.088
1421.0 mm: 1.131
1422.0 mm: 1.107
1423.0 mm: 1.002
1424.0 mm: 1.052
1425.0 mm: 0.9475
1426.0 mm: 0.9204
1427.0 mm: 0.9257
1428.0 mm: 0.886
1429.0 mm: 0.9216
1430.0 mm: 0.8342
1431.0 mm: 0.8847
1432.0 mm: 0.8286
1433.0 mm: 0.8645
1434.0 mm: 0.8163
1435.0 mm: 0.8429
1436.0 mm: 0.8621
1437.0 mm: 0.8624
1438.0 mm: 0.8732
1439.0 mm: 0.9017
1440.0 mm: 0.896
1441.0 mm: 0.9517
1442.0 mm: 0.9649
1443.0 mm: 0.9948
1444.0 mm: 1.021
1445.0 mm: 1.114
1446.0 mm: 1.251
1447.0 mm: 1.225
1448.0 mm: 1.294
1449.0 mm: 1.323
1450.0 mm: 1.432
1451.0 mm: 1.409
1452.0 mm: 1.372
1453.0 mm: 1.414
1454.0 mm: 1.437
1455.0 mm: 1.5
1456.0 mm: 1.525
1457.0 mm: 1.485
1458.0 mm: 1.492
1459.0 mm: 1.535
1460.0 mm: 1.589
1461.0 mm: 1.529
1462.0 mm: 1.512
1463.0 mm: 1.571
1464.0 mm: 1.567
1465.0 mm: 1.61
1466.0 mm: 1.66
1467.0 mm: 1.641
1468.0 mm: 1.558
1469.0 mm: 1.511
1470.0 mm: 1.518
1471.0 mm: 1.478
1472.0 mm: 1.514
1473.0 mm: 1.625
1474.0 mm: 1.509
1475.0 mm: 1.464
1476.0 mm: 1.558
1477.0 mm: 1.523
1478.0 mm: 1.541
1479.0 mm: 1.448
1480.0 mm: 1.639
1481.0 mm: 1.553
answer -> 0.34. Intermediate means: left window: 1.54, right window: 1.35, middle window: 1.05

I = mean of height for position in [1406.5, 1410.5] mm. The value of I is 1.51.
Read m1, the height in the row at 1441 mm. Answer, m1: 0.9517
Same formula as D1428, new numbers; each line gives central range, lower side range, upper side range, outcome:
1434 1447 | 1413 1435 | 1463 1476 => 0.27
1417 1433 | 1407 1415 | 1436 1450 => 0.27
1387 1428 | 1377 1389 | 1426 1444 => -0.12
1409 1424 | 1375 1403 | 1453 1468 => 0.24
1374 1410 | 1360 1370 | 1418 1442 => -0.21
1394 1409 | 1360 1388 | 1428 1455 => -0.17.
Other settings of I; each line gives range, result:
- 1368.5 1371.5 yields 1.58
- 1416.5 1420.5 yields 1.19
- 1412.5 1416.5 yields 1.37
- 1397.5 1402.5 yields 1.65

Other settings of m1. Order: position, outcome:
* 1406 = 1.573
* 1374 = 1.593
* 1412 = 1.418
